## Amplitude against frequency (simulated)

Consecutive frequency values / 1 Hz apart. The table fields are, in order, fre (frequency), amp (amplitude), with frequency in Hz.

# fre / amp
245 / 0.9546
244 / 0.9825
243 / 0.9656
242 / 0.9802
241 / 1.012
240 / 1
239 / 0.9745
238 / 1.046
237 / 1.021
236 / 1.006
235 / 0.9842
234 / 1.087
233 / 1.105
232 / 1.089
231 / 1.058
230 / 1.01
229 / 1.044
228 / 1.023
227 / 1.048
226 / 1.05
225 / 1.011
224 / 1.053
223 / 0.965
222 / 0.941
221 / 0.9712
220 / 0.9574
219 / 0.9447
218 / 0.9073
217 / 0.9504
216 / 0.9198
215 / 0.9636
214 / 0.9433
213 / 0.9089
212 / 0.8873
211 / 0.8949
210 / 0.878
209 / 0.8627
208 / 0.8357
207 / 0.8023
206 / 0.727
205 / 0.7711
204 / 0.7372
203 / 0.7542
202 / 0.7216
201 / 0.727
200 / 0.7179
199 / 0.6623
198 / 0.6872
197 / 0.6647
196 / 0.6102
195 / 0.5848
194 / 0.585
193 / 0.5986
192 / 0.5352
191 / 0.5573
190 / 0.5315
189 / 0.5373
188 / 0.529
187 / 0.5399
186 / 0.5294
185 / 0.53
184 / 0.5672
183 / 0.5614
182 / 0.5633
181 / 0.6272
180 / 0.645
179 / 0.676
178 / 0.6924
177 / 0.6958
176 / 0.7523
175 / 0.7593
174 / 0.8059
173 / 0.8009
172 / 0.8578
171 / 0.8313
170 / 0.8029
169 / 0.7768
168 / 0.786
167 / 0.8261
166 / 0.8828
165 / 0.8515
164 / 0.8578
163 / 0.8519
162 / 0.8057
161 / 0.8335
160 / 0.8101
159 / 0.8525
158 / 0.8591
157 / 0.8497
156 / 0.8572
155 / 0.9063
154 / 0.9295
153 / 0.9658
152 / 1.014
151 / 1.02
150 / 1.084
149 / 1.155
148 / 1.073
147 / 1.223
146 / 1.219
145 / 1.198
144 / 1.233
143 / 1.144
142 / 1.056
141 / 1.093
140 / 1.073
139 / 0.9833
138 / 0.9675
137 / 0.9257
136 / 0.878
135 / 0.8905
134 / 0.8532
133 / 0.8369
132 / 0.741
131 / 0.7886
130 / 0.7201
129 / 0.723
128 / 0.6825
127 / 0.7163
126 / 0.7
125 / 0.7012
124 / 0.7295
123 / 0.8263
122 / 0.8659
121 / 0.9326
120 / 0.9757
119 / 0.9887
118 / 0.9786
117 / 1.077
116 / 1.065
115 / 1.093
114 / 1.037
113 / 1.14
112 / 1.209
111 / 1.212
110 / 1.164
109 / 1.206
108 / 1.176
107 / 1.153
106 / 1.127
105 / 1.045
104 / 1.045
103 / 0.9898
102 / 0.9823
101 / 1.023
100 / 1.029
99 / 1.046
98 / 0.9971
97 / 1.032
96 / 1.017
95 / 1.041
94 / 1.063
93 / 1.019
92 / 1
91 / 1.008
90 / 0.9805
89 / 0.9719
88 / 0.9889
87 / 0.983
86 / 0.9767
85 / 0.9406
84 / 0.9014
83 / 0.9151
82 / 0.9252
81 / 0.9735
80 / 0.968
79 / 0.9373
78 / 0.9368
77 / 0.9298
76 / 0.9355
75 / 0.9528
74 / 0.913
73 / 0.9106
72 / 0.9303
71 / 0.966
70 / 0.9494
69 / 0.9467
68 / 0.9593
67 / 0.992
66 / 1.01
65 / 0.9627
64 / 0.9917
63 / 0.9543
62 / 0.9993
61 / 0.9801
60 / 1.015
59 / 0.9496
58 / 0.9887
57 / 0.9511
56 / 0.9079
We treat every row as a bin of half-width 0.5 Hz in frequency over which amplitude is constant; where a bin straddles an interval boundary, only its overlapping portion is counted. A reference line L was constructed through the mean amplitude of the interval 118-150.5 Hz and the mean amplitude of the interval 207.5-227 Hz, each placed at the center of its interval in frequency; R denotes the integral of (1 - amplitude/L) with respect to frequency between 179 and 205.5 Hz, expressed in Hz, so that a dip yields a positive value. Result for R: 9.1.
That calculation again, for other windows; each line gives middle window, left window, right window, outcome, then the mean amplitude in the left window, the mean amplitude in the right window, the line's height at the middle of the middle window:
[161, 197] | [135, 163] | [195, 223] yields 9.0 Hz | 0.996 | 0.826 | 0.911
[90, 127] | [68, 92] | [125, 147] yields -3.0 Hz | 0.951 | 0.927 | 0.939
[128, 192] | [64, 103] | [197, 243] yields 7.6 Hz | 0.974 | 0.923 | 0.946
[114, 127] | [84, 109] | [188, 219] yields 0.8 Hz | 1.03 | 0.748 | 0.965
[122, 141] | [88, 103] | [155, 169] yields 1.9 Hz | 1.01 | 0.84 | 0.92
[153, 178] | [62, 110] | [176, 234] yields 0.9 Hz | 0.995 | 0.79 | 0.858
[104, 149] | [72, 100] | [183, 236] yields -3.3 Hz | 0.973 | 0.817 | 0.922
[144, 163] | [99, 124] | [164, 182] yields -2.8 Hz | 1.05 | 0.766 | 0.855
